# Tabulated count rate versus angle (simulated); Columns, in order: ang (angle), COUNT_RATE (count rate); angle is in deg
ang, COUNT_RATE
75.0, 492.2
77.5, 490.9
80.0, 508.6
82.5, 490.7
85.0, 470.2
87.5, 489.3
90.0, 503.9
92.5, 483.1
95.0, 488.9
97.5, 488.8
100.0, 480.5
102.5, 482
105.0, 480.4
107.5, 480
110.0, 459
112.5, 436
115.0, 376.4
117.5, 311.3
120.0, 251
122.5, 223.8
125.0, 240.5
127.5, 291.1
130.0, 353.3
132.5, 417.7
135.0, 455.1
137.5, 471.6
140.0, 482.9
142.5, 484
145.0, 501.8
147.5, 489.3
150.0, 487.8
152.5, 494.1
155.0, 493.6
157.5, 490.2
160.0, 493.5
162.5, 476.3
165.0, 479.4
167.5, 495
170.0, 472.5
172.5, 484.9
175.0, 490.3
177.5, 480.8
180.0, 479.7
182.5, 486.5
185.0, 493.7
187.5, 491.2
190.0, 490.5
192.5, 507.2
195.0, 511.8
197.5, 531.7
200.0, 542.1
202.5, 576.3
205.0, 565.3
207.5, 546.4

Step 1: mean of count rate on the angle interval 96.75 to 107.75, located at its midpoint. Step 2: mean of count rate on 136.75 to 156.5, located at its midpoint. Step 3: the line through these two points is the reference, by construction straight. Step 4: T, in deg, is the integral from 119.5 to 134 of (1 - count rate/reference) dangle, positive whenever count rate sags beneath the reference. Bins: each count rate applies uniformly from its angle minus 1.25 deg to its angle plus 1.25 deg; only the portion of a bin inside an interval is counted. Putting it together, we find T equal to 5.51 deg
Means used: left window 482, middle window 301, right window 489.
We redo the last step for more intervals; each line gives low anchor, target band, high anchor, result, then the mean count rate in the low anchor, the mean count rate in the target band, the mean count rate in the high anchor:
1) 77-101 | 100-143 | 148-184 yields 8.22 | 490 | 395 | 486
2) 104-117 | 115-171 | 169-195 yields 4.71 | 438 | 424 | 489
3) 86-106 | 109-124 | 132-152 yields 4.46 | 487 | 339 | 477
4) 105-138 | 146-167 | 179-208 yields -2.26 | 369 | 488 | 518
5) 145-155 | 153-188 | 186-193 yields 0.52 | 492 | 486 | 495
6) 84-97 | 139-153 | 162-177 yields -0.15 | 488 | 490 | 483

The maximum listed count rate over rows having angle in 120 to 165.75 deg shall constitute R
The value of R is 501.8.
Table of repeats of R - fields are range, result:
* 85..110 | 503.9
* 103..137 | 480.4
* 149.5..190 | 495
